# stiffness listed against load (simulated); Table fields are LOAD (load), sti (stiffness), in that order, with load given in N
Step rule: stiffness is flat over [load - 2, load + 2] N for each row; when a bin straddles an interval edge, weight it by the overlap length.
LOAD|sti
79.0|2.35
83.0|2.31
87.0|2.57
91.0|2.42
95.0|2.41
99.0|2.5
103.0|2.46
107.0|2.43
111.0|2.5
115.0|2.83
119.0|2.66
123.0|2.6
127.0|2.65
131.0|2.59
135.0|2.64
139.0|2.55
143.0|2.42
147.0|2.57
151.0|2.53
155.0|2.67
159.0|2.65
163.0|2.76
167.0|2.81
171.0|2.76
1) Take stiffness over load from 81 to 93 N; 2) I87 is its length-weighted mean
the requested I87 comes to 2.43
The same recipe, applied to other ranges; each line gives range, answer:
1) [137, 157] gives 2.55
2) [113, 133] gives 2.67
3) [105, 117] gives 2.59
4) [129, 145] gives 2.55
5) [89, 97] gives 2.42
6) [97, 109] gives 2.46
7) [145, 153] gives 2.55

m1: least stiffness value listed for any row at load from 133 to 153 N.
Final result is 2.42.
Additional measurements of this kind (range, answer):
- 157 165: 2.65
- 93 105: 2.41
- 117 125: 2.6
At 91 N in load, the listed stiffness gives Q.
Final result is 2.42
